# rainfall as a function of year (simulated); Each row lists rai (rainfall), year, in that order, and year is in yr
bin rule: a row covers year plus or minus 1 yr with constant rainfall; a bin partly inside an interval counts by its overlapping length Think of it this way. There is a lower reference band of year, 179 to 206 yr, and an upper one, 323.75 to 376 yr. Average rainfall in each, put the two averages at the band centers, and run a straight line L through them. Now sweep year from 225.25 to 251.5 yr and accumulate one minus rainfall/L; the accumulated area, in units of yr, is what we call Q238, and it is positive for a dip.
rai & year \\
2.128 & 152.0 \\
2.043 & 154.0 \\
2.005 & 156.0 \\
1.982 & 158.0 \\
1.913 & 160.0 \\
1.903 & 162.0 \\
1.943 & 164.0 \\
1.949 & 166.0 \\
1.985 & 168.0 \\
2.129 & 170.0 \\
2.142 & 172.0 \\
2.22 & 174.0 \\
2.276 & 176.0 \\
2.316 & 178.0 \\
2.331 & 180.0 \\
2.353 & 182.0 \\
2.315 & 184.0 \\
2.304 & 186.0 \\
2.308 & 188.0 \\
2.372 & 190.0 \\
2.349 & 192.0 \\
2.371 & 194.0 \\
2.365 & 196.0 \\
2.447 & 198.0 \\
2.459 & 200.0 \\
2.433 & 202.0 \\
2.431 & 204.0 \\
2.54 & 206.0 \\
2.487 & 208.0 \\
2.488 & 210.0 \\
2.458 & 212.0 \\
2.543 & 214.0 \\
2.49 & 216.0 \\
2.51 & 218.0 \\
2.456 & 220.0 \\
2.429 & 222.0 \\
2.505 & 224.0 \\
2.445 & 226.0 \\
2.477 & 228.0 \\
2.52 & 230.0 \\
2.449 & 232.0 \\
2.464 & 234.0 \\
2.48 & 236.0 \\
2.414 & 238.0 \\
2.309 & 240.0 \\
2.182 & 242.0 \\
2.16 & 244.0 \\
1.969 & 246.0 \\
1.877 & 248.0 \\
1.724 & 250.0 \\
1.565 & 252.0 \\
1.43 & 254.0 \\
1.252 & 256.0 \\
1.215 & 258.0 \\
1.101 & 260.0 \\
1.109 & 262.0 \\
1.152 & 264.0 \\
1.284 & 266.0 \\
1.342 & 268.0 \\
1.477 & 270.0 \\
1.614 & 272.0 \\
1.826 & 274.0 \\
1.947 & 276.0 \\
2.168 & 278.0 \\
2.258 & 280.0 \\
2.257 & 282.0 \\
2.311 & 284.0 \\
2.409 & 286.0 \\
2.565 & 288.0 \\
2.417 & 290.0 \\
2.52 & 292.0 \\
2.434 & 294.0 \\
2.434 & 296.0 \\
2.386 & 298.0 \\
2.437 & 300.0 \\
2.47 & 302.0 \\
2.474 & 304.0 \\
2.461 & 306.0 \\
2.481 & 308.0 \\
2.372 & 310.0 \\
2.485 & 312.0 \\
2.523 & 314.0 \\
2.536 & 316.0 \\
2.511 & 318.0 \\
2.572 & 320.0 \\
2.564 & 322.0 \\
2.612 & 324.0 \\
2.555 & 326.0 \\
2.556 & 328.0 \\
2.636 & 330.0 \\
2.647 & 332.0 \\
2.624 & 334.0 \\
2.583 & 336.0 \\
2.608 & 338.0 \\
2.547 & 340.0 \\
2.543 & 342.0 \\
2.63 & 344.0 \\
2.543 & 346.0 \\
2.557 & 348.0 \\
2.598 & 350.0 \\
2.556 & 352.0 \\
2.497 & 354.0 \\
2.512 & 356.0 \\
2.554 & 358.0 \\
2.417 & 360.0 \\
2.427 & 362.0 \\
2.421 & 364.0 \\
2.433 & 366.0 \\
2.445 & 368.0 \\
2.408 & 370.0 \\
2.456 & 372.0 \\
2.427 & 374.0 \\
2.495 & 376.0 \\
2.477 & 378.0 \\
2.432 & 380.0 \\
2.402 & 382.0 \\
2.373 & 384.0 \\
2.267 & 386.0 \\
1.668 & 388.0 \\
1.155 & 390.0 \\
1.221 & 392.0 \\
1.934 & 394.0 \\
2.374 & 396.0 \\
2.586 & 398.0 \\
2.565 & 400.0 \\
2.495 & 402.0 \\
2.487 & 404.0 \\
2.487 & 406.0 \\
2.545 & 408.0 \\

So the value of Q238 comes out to 1.84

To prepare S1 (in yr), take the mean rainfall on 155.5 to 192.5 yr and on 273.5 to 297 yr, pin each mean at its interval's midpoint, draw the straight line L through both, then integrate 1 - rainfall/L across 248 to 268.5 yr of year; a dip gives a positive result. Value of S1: 8.4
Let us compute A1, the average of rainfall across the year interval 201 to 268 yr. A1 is 2.09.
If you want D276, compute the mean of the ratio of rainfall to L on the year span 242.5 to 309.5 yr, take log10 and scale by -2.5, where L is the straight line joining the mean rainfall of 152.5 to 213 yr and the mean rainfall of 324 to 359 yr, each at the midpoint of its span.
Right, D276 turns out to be 0.24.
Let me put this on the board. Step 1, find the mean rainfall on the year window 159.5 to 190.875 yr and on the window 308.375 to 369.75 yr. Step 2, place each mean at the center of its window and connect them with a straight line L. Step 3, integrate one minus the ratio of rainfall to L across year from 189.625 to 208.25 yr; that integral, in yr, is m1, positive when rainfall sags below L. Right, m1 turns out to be -1.6 yr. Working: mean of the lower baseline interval 2.18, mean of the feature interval 2.42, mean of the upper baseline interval 2.53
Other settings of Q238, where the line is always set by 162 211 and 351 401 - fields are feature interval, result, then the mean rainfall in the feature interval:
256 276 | 8.1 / 1.37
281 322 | -2.8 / 2.46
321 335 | -1.8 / 2.6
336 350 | -1.7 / 2.57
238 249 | 0.8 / 2.13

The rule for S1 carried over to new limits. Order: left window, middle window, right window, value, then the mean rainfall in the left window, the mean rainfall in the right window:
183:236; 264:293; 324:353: 6.00 yr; 2.44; 2.59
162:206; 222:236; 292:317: -0.78 yr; 2.27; 2.46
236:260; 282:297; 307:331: -1.28 yr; 1.82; 2.53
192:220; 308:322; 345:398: -0.82 yr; 2.46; 2.31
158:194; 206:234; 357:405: -3.53 yr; 2.18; 2.29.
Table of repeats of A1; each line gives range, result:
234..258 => 1.93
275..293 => 2.32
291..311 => 2.45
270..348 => 2.42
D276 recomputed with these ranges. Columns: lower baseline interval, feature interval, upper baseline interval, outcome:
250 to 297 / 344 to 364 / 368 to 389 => -0.14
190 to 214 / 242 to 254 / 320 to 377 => 0.31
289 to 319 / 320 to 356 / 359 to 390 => -0.08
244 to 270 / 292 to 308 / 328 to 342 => -0.18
